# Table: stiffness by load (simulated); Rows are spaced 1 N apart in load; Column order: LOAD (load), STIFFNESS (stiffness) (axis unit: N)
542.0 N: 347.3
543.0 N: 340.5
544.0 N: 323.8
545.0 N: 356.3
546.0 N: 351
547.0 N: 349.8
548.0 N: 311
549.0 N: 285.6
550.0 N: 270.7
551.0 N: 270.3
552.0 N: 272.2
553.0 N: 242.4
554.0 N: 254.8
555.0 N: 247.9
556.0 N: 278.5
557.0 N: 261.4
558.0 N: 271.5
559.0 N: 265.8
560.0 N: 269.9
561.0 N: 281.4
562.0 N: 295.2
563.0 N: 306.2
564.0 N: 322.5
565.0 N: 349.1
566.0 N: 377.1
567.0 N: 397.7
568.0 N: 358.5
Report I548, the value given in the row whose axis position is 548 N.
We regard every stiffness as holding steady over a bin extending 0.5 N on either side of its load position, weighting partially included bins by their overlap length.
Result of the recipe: 311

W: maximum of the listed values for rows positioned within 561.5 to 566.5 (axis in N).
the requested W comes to 377.1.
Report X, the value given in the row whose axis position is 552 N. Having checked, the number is 272.2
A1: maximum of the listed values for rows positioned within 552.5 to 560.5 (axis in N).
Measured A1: 278.5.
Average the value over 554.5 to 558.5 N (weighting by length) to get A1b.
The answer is 265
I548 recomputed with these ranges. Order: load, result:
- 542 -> 347.3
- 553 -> 242.4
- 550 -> 270.7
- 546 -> 351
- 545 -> 356.3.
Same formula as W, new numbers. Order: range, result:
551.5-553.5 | 272.2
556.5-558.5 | 271.5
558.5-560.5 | 269.9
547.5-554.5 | 311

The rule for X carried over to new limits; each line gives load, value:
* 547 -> 349.8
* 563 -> 306.2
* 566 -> 377.1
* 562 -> 295.2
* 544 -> 323.8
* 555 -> 247.9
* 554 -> 254.8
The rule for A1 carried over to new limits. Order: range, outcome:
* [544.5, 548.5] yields 356.3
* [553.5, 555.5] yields 254.8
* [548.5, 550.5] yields 285.6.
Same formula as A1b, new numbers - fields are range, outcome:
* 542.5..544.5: 332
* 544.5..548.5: 342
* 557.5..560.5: 269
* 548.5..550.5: 278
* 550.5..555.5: 258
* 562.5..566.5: 339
